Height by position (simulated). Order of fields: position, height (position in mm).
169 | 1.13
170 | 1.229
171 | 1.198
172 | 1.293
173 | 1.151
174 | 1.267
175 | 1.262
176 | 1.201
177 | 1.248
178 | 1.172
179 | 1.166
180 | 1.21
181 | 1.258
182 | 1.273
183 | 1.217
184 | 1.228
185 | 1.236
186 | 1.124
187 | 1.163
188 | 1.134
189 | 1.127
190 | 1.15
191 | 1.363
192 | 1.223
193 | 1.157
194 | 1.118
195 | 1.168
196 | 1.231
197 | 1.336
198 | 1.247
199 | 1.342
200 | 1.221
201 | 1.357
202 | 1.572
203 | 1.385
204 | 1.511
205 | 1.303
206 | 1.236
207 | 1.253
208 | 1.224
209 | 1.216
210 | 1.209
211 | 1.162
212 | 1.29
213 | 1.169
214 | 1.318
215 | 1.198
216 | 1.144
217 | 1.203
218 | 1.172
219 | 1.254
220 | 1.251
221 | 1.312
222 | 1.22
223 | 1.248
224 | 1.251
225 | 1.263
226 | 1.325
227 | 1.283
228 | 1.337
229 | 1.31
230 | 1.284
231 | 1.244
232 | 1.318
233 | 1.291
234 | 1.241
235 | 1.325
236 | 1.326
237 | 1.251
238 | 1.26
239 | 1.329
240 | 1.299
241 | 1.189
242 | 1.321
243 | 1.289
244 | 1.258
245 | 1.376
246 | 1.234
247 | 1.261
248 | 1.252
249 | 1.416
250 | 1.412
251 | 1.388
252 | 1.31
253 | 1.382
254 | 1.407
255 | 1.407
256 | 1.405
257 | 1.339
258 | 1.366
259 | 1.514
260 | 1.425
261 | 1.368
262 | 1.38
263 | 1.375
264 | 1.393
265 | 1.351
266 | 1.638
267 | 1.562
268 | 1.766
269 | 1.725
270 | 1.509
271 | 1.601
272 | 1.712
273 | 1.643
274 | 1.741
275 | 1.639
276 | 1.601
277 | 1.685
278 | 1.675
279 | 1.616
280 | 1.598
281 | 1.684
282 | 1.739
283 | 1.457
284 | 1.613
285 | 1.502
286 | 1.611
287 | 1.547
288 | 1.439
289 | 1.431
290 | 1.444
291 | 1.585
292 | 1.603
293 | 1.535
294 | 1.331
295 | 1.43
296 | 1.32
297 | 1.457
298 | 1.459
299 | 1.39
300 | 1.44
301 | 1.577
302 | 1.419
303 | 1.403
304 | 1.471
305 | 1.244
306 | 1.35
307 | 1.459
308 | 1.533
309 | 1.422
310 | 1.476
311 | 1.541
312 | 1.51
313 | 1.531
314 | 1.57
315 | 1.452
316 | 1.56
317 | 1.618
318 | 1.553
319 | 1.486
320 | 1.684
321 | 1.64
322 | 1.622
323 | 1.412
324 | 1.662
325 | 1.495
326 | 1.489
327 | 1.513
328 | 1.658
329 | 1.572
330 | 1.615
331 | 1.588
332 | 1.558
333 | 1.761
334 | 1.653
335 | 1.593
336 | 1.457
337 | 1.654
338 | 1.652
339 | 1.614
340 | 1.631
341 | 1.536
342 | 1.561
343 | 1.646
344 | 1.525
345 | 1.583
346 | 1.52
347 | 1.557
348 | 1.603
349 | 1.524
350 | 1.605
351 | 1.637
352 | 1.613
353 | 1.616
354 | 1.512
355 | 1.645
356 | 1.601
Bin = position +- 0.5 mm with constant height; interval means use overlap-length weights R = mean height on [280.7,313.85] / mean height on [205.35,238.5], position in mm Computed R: 1.2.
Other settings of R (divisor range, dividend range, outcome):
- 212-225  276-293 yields 1.28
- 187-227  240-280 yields 1.17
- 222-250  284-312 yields 1.14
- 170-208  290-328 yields 1.20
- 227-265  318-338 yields 1.19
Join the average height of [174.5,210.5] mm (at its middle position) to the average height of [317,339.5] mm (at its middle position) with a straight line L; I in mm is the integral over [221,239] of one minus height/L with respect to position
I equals 0.8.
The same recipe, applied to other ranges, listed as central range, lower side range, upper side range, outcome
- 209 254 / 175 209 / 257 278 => 4.05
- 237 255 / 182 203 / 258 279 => 1.83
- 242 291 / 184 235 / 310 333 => -2.62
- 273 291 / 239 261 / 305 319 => -2.13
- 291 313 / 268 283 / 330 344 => 2.43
